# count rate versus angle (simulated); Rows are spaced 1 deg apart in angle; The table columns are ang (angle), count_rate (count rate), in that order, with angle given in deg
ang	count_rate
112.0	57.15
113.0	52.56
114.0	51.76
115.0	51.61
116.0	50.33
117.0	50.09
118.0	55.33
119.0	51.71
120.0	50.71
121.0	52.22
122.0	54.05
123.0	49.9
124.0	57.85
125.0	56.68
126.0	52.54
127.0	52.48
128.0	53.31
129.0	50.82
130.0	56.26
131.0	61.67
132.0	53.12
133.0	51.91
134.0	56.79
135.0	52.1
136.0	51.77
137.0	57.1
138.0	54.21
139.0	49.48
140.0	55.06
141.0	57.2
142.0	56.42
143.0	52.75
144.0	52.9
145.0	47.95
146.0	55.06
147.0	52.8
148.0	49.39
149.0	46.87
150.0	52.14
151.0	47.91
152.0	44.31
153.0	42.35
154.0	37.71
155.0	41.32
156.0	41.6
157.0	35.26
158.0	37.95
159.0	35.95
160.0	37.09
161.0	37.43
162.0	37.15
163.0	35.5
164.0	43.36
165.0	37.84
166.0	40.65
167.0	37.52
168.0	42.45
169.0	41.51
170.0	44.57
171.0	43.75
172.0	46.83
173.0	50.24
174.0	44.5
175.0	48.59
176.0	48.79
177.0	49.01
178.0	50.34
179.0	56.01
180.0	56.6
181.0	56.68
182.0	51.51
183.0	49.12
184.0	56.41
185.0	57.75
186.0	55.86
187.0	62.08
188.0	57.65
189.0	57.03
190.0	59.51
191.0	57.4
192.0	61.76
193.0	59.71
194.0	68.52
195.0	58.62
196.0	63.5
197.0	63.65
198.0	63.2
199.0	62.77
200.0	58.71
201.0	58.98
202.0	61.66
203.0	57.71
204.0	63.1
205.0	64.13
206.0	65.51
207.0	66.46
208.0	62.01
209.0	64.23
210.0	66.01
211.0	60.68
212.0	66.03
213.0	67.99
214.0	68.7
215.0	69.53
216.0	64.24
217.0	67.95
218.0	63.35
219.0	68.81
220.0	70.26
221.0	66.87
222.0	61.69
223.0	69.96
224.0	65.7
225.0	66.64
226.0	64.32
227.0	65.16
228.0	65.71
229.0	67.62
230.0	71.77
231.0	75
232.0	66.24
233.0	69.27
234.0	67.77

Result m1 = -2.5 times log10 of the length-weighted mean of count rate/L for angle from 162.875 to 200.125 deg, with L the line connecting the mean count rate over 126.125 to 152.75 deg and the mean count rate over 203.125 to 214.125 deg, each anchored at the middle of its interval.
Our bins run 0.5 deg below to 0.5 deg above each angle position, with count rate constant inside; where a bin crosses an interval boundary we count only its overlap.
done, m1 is 0.143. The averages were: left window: 52.7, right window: 64.6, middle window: 52.7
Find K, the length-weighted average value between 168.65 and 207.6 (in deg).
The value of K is 56.5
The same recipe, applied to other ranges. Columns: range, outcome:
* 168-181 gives 48.5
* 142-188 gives 46.7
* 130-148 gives 54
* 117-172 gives 48.2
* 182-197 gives 58.8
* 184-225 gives 63.2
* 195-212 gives 62.6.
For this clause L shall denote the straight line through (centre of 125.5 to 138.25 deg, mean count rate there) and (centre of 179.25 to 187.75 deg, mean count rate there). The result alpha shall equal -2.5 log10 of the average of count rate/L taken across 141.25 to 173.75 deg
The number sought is 0.240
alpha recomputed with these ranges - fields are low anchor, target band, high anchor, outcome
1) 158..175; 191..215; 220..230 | -0.11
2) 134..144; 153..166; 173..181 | 0.34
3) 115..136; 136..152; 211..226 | 0.08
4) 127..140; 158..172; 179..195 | 0.38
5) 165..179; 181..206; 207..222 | -0.07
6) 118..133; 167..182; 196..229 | 0.24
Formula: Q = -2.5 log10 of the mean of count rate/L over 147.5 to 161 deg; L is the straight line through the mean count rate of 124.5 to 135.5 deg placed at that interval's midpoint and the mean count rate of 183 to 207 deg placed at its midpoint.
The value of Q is 0.32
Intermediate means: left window 54.3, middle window 42.1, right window 60.5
